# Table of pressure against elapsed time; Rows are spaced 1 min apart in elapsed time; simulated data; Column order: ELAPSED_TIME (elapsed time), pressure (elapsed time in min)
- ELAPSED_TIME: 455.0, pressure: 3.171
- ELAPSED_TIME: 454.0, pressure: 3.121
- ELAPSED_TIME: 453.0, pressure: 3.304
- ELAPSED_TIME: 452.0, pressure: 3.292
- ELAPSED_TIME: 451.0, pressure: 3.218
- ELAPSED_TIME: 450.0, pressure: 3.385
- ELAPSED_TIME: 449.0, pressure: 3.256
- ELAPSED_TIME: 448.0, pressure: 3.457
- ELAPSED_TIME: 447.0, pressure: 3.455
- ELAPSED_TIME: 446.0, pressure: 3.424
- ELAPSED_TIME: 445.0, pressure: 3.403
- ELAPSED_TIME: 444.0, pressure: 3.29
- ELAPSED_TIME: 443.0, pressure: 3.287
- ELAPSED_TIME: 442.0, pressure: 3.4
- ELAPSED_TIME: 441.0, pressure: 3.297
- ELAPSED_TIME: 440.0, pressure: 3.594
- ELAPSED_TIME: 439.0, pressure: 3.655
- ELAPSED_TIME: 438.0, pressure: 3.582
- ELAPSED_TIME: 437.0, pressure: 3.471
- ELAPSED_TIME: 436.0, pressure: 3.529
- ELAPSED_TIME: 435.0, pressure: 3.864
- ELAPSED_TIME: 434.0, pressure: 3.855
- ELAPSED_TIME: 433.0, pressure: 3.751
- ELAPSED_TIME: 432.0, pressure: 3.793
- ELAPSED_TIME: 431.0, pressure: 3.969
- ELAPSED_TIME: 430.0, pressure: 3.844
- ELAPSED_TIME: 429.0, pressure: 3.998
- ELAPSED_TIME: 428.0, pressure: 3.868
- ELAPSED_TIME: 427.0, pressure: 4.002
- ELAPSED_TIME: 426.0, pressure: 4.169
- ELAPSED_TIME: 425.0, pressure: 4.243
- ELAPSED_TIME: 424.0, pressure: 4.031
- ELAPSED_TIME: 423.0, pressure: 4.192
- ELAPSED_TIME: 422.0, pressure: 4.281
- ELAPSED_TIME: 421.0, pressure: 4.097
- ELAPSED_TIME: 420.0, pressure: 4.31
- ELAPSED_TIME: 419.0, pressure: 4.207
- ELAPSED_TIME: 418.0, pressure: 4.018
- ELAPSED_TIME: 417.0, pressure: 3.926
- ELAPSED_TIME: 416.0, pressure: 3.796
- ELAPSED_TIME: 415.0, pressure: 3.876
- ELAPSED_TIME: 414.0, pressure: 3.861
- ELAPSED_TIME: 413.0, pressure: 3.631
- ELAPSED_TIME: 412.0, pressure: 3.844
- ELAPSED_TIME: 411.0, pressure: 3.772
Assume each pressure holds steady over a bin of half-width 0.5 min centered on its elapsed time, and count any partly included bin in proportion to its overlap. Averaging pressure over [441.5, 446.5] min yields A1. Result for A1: 3.36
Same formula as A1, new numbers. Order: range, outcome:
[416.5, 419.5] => 4.05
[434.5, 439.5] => 3.62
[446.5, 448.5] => 3.46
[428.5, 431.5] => 3.94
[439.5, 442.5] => 3.43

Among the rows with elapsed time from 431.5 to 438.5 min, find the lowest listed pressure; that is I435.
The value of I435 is 3.471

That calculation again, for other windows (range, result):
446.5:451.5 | 3.218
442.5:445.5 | 3.287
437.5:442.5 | 3.297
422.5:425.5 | 4.031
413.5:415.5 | 3.861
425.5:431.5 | 3.844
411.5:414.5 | 3.631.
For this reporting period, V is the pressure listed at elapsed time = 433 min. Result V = 3.751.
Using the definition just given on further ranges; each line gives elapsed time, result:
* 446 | 3.424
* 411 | 3.772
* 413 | 3.631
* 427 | 4.002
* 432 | 3.793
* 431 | 3.969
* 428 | 3.868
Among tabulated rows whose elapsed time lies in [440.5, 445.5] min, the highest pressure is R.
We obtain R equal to 3.403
